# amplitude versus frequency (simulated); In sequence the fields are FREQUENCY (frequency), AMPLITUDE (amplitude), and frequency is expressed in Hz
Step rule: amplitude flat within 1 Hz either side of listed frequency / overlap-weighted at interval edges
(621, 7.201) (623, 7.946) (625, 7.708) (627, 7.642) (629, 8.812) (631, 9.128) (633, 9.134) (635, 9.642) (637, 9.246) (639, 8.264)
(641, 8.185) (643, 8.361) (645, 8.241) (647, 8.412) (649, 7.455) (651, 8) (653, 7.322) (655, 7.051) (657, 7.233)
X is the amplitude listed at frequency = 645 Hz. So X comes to 8.241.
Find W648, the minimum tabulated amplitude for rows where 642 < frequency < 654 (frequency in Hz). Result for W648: 7.322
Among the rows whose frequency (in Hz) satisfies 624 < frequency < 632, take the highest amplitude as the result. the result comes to 9.128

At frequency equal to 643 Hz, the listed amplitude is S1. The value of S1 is 8.361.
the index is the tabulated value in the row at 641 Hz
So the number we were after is 8.185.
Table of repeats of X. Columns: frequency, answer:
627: 7.642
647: 8.412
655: 7.051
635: 9.642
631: 9.128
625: 7.708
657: 7.233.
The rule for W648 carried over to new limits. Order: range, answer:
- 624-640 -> 7.642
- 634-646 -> 8.185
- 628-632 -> 8.812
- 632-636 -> 9.134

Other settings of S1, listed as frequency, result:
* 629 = 8.812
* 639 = 8.264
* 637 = 9.246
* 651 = 8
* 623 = 7.946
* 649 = 7.455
